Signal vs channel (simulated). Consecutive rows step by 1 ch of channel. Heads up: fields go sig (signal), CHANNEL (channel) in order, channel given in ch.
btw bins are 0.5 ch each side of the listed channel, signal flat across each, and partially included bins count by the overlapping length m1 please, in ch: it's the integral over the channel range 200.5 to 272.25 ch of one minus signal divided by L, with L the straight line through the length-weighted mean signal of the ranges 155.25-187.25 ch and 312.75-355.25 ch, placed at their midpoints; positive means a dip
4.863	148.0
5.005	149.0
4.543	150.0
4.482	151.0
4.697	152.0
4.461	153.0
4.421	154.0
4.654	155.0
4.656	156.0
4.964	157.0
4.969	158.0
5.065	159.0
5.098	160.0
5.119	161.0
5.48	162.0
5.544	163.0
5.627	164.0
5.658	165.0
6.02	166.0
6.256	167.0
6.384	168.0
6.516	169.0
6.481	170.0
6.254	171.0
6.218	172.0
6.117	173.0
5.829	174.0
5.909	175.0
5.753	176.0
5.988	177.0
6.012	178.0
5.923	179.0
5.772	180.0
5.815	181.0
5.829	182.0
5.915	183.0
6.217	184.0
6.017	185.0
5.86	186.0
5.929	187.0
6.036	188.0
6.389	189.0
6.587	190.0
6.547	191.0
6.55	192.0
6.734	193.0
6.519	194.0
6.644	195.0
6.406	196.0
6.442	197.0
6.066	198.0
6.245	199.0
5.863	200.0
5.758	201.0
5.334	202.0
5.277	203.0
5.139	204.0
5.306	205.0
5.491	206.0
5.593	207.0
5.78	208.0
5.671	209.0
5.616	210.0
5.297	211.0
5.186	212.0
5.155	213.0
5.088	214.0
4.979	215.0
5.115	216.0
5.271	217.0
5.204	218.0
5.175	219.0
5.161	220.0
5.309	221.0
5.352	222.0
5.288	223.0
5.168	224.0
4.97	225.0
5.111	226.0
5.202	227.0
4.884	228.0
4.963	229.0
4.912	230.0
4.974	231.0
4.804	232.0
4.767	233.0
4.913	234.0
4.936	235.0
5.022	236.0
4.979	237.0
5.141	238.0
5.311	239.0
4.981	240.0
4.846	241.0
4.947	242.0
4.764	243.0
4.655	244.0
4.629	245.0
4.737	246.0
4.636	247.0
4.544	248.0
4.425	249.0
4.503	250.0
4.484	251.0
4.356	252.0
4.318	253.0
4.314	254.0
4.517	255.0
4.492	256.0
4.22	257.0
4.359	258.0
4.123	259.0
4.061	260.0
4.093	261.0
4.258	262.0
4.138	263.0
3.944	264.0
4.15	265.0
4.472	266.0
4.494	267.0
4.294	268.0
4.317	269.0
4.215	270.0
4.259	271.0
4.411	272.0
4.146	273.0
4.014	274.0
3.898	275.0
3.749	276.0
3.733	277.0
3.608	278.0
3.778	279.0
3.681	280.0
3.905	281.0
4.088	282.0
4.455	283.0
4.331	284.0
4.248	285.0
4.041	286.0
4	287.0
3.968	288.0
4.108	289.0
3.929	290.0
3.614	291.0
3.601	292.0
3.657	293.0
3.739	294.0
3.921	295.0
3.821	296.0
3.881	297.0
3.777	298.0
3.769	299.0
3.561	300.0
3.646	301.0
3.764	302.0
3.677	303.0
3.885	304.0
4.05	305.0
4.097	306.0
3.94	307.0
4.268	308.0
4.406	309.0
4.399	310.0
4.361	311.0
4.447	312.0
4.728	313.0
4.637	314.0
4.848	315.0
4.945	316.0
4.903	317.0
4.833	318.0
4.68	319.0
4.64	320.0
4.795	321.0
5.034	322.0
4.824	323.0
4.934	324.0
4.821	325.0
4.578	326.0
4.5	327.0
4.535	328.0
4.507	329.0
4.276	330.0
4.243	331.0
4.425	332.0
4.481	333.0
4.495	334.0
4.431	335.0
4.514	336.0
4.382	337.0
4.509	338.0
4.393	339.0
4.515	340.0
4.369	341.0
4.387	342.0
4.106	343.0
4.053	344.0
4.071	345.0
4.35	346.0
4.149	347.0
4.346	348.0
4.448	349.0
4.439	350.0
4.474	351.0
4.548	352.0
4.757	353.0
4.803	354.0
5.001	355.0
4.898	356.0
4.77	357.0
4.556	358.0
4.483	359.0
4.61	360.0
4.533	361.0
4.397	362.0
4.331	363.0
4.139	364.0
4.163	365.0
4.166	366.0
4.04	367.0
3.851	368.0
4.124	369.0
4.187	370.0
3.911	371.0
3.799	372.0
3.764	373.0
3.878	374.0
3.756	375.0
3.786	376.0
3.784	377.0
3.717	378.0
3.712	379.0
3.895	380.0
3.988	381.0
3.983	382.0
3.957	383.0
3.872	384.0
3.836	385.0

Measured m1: 6.1 ch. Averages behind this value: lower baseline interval 5.78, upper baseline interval 4.55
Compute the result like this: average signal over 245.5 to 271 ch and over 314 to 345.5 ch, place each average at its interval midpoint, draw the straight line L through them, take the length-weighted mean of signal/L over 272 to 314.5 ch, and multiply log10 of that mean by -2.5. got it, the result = 0.117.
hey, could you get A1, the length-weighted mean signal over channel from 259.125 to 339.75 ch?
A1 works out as 4.22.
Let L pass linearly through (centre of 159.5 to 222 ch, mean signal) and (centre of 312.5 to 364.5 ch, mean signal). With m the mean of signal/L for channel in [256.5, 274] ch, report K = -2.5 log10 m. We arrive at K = 0.219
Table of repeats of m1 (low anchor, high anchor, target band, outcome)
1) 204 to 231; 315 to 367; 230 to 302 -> 10.0 ch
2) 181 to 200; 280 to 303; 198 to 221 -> 1.6 ch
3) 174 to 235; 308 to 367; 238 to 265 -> 3.8 ch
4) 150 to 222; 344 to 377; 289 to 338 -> 3.7 ch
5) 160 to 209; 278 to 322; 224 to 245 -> 0.9 ch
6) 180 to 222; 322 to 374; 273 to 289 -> 3.3 ch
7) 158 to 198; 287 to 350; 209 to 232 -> 1.4 ch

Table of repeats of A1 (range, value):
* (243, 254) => 4.53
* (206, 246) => 5.11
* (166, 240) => 5.65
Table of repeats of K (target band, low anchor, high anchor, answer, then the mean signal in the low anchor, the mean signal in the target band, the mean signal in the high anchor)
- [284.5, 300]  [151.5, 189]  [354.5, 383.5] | 0.221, 5.67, 3.86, 4.14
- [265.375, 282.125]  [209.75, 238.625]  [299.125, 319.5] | 0.142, 5.1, 4.06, 4.29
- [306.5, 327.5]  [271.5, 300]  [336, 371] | -0.126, 3.92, 4.64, 4.39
